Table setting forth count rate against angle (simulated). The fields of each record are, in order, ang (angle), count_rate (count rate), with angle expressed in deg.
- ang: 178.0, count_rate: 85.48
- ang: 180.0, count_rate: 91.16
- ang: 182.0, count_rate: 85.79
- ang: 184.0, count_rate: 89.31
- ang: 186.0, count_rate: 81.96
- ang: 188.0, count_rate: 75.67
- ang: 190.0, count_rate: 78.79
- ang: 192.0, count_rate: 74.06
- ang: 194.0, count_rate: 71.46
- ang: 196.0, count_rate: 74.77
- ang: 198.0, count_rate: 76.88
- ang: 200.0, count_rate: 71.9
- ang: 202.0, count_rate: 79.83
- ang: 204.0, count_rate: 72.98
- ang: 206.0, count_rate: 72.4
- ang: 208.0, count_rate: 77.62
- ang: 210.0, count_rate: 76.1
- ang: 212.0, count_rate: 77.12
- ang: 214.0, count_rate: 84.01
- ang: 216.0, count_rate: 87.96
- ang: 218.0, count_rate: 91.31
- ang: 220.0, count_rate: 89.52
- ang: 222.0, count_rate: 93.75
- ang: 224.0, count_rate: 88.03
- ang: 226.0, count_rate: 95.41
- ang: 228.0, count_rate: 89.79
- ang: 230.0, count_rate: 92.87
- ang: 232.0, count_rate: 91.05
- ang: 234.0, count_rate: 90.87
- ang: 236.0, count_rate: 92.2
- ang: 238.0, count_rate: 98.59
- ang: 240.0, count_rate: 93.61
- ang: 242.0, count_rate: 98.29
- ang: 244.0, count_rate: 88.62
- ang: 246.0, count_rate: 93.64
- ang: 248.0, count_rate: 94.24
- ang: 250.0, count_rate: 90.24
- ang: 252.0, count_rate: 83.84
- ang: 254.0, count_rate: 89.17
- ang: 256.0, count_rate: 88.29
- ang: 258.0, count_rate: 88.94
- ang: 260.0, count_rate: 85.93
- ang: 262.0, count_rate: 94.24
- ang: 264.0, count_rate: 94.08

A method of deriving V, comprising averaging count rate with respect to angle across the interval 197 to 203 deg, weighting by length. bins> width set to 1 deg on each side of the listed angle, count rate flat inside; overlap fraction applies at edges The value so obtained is 76.2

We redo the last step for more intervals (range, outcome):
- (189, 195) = 74.8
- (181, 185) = 87.6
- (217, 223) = 91.5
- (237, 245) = 94.8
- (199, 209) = 74.9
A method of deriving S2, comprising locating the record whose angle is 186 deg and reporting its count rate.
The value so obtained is 81.96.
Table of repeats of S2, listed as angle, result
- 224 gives 88.03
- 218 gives 91.31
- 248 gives 94.24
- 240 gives 93.61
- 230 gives 92.87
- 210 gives 76.1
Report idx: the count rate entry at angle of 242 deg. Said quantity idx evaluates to 98.29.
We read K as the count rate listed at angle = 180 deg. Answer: 91.16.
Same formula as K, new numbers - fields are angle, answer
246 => 93.64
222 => 93.75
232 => 91.05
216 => 87.96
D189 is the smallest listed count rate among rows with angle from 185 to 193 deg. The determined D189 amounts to 74.06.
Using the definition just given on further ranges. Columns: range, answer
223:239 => 88.03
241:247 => 88.62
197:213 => 71.9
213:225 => 84.01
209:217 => 76.1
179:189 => 75.67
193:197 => 71.46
